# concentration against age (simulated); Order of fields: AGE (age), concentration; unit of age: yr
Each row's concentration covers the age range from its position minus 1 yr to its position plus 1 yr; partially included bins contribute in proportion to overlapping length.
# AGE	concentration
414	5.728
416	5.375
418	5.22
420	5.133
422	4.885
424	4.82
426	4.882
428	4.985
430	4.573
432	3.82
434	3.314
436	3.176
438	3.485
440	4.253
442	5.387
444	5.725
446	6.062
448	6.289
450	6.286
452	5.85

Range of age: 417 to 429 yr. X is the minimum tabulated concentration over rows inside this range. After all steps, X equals 4.82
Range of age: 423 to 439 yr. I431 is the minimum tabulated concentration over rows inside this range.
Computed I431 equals 3.176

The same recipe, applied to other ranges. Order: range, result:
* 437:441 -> 3.485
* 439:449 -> 4.253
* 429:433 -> 3.82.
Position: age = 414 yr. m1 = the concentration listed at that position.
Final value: 5.728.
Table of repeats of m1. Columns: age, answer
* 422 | 4.885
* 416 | 5.375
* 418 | 5.22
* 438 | 3.485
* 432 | 3.82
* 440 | 4.253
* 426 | 4.882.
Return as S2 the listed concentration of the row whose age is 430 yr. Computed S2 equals 4.573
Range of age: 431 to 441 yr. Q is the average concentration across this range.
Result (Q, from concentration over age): 3.61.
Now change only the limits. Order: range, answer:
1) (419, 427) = 4.93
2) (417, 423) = 5.08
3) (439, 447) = 5.36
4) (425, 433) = 4.57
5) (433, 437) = 3.25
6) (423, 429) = 4.9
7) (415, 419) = 5.3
